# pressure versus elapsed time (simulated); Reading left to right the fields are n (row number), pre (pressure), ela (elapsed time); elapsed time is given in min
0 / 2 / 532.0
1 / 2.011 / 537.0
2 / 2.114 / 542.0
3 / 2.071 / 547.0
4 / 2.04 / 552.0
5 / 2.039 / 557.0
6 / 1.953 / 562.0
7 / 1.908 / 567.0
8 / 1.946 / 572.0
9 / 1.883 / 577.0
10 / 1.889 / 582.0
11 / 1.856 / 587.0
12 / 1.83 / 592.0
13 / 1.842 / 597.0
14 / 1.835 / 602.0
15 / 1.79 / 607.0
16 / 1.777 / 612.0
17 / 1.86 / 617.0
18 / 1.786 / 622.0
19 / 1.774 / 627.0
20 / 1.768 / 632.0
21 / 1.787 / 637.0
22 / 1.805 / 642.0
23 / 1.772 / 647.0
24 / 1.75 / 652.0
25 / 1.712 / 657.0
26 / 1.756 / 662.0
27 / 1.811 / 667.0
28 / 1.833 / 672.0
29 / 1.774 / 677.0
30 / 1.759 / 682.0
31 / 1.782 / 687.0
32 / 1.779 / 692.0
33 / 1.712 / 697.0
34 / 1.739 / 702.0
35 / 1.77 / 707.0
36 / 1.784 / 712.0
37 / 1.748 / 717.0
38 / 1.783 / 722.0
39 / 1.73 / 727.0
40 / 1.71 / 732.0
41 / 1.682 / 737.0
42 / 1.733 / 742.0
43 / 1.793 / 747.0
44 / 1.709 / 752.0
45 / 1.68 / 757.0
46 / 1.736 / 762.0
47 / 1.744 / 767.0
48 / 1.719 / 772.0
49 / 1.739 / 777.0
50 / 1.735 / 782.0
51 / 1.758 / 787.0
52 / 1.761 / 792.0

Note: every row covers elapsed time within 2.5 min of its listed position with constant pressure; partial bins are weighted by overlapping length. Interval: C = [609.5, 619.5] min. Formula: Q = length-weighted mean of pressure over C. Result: 1.82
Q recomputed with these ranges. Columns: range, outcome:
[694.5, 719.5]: 1.75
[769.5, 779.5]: 1.73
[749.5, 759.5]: 1.69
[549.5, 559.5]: 2.04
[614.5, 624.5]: 1.82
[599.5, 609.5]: 1.81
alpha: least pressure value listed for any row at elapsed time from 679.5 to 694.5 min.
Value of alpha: 1.759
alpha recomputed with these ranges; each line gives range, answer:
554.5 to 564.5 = 1.953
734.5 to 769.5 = 1.68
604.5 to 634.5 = 1.768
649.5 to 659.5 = 1.712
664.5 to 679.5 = 1.774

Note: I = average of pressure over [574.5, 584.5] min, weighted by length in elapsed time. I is 1.89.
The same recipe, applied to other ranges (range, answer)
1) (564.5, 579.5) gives 1.91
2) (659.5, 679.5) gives 1.79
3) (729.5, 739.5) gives 1.7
